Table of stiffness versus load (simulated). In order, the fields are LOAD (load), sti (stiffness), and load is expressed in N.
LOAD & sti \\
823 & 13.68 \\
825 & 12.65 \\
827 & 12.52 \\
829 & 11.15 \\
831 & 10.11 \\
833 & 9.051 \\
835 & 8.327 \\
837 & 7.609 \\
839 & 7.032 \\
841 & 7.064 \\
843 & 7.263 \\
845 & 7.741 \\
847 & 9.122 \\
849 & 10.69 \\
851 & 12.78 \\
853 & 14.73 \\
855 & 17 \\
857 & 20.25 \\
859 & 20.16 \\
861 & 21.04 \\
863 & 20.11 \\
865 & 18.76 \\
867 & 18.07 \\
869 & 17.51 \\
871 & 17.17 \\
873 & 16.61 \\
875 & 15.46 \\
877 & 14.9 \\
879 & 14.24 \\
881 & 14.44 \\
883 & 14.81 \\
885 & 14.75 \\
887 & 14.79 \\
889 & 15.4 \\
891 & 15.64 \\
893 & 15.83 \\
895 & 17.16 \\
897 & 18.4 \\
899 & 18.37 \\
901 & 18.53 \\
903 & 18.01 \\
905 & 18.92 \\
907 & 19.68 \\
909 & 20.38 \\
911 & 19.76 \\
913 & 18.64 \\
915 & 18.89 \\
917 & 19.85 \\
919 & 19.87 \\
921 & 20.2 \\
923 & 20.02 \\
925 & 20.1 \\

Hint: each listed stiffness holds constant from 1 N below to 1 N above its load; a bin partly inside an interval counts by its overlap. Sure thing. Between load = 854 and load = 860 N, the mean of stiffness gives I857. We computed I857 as 19.1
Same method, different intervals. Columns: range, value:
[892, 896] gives 16.5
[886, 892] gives 15.3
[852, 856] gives 15.9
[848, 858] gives 15.1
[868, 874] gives 17.1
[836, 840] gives 7.32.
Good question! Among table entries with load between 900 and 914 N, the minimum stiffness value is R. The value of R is 18.01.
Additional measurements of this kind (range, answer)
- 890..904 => 15.64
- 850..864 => 12.78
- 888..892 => 15.4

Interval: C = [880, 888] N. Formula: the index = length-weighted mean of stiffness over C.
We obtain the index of 14.7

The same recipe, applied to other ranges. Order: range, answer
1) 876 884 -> 14.6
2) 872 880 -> 15.3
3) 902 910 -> 19.2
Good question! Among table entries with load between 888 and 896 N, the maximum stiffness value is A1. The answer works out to 17.16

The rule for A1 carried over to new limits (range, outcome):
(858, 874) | 21.04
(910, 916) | 19.76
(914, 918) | 19.85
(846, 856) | 17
